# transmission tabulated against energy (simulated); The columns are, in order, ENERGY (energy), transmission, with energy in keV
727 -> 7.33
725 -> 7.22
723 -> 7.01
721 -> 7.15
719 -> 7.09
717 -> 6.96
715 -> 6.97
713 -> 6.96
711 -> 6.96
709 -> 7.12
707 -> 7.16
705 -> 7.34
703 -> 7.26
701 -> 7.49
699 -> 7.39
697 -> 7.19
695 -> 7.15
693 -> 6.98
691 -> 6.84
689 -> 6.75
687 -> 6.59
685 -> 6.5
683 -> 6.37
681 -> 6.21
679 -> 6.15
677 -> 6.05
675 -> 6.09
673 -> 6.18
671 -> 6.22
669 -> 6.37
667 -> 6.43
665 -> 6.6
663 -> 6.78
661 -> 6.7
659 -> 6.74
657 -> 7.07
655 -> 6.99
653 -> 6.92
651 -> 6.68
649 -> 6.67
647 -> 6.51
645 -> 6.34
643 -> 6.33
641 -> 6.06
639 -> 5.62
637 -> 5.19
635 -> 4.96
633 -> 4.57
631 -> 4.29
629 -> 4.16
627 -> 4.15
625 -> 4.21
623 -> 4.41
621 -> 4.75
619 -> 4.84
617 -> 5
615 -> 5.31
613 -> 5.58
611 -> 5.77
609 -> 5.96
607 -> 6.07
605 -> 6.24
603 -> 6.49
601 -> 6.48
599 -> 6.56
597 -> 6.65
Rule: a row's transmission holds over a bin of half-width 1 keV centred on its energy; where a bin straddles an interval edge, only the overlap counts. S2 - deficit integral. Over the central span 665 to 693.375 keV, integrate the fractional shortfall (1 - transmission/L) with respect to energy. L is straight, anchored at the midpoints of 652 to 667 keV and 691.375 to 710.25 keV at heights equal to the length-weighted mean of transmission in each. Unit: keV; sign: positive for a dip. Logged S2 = 2.4 keV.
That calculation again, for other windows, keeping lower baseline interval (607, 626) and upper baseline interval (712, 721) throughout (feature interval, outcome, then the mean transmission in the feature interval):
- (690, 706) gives -1.29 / 7.21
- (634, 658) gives -2.41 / 6.28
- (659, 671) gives -1.02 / 6.56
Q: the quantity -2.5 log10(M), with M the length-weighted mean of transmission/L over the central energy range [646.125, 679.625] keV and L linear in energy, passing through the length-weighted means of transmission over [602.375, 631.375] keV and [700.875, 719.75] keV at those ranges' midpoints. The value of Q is -0.08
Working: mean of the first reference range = 5.15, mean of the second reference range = 7.11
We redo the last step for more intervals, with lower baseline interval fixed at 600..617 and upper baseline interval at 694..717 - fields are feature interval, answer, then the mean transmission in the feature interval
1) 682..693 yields 0.05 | 6.64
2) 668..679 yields 0.10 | 6.18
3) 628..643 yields 0.23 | 5.07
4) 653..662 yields -0.05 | 6.88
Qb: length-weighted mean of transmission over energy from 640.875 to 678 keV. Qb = 6.52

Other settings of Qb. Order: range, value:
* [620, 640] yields 4.63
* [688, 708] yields 7.16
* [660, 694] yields 6.46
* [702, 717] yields 7.1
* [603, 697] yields 5.98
